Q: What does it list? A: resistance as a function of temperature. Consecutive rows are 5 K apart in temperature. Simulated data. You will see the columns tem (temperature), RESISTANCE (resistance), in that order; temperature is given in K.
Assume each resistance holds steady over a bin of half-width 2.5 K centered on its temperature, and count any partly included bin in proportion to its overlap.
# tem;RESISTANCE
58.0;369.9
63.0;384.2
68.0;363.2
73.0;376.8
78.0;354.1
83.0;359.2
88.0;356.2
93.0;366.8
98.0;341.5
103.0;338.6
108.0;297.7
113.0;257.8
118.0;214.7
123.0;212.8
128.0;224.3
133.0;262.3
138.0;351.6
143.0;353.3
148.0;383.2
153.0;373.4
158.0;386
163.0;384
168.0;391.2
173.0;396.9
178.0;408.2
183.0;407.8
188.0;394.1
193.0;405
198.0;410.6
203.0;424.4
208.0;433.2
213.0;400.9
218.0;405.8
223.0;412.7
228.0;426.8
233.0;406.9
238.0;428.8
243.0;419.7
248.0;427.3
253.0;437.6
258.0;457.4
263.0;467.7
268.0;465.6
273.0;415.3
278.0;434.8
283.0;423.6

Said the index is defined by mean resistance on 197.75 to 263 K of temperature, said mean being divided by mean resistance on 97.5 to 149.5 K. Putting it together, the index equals 1.46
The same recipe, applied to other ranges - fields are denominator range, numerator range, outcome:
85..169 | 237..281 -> 1.36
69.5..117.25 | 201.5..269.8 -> 1.28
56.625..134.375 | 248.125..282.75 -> 1.40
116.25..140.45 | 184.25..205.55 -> 1.61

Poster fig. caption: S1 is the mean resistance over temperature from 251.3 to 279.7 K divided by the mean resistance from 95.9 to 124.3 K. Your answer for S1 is 1.60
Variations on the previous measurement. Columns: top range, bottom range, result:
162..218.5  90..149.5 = 1.35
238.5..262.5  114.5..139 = 1.77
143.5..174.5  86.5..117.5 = 1.20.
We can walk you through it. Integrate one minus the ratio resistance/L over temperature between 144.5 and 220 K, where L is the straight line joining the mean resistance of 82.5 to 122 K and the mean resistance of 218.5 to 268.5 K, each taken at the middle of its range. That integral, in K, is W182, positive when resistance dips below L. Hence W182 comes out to -4.0 K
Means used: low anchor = 310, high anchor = 433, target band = 400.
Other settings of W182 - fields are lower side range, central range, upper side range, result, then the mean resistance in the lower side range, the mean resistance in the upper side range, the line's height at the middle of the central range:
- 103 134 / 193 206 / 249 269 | -1.68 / 252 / 454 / 368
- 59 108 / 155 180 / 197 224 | 0.18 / 357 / 415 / 395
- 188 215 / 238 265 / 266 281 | -0.65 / 413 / 437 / 430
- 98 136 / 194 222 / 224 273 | -2.31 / 265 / 436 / 383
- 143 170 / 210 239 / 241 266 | 0.76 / 381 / 443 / 424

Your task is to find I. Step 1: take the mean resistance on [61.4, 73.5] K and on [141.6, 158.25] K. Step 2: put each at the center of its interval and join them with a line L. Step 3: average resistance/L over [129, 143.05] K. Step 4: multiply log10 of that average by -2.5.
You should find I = 0.215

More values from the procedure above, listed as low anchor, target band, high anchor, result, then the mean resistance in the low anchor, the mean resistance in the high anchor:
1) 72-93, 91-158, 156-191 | 0.218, 361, 396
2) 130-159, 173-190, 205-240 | -0.063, 348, 416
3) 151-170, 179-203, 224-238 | -0.021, 384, 419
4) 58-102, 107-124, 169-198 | 0.469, 362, 403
